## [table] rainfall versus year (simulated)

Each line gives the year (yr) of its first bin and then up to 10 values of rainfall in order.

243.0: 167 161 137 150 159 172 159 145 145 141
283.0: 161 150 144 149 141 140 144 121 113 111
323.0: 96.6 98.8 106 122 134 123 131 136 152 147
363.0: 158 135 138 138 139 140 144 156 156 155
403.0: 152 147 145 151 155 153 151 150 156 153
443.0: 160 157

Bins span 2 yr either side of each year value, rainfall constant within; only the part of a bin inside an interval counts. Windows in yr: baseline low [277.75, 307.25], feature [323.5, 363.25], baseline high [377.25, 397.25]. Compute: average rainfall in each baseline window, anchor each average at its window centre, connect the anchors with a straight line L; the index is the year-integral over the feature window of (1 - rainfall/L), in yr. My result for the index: 5.0 yr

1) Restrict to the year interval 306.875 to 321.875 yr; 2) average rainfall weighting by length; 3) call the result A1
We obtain 118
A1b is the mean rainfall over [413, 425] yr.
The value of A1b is 153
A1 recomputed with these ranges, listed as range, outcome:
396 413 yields 150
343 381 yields 141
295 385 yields 131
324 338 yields 110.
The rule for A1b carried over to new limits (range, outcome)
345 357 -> 140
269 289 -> 148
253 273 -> 157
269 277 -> 145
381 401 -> 150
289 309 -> 144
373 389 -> 140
